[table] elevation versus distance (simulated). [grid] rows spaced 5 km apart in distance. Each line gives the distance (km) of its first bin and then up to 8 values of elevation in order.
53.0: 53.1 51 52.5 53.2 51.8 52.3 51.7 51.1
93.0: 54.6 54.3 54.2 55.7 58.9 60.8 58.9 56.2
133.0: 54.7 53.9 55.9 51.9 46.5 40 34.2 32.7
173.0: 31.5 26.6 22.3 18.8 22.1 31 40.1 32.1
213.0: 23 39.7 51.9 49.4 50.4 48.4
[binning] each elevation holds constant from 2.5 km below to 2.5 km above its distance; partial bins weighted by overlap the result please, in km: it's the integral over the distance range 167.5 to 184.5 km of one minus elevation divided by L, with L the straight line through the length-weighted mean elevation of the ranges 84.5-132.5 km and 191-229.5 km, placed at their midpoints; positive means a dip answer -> 5.8 km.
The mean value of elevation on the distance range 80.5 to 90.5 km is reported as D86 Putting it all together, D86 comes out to 51.4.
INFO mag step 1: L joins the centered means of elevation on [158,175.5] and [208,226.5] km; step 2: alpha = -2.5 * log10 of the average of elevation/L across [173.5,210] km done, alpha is 0.28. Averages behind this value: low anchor 33.8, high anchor 38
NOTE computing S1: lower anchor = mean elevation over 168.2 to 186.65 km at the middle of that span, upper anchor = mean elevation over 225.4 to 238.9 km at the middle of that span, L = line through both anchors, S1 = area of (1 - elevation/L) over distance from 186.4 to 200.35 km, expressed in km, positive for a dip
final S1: 4.0 km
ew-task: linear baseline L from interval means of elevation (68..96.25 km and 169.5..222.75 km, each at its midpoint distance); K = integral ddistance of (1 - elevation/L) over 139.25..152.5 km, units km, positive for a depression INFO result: -4.33 km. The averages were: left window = 52.4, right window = 29.8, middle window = 52.8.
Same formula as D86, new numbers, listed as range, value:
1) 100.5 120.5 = 57.4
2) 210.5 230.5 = 41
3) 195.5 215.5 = 31.6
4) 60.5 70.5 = 52.9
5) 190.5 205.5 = 31.1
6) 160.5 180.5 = 31.2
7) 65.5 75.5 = 52.5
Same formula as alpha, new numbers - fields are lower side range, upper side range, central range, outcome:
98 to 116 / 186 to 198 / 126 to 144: -0.22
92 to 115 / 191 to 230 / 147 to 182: 0.23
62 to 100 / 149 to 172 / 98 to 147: -0.24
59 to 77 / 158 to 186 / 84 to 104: -0.14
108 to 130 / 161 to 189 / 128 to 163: -0.13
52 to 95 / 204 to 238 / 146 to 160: 0.01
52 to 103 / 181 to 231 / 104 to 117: -0.20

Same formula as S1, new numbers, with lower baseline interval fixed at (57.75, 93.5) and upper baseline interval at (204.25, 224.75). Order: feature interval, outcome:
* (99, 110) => -1.3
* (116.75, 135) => -4.3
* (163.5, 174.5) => 2.4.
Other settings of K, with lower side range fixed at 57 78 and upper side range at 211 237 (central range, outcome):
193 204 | 3.2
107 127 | -3.7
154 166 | 2.3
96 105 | -0.7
